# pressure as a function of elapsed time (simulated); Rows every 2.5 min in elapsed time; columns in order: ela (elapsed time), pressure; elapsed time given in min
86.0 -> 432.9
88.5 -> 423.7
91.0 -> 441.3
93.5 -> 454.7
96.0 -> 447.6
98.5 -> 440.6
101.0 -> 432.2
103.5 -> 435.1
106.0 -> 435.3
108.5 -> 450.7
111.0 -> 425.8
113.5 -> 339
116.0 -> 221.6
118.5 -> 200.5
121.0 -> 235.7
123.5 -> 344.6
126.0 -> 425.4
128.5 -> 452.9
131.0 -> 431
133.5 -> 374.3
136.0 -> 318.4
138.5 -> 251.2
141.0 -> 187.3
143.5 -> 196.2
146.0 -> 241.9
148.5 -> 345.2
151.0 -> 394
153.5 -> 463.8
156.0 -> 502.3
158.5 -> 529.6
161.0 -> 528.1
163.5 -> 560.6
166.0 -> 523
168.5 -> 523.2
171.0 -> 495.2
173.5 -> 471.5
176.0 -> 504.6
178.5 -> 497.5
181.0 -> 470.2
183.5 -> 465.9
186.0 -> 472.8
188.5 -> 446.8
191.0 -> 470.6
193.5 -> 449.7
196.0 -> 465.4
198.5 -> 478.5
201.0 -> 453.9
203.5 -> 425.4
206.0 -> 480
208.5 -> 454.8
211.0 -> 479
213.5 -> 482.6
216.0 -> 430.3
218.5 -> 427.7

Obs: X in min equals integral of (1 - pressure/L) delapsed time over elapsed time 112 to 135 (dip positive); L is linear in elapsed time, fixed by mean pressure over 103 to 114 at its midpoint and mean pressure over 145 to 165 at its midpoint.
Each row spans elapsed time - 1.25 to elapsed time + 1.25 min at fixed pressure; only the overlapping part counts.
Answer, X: 5.0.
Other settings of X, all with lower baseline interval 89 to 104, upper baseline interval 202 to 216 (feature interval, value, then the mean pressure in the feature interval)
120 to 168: 6.7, 387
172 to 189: -0.8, 477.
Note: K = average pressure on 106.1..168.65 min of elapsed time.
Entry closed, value 377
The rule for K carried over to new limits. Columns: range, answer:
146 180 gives 478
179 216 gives 464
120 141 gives 346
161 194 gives 491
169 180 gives 494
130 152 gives 302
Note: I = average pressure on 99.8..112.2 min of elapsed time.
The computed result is 436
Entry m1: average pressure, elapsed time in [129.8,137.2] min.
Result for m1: 375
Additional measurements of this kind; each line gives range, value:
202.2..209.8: 454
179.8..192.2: 465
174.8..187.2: 482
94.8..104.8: 439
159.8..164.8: 544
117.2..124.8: 261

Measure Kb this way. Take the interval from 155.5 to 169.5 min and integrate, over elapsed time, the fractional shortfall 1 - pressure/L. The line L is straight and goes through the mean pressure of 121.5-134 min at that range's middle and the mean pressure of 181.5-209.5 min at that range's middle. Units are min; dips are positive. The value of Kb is -3.2 min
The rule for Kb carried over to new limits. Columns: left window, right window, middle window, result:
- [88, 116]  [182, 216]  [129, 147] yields 5.87 min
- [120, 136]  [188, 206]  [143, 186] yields -3.96 min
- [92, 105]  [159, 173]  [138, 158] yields 6.78 min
